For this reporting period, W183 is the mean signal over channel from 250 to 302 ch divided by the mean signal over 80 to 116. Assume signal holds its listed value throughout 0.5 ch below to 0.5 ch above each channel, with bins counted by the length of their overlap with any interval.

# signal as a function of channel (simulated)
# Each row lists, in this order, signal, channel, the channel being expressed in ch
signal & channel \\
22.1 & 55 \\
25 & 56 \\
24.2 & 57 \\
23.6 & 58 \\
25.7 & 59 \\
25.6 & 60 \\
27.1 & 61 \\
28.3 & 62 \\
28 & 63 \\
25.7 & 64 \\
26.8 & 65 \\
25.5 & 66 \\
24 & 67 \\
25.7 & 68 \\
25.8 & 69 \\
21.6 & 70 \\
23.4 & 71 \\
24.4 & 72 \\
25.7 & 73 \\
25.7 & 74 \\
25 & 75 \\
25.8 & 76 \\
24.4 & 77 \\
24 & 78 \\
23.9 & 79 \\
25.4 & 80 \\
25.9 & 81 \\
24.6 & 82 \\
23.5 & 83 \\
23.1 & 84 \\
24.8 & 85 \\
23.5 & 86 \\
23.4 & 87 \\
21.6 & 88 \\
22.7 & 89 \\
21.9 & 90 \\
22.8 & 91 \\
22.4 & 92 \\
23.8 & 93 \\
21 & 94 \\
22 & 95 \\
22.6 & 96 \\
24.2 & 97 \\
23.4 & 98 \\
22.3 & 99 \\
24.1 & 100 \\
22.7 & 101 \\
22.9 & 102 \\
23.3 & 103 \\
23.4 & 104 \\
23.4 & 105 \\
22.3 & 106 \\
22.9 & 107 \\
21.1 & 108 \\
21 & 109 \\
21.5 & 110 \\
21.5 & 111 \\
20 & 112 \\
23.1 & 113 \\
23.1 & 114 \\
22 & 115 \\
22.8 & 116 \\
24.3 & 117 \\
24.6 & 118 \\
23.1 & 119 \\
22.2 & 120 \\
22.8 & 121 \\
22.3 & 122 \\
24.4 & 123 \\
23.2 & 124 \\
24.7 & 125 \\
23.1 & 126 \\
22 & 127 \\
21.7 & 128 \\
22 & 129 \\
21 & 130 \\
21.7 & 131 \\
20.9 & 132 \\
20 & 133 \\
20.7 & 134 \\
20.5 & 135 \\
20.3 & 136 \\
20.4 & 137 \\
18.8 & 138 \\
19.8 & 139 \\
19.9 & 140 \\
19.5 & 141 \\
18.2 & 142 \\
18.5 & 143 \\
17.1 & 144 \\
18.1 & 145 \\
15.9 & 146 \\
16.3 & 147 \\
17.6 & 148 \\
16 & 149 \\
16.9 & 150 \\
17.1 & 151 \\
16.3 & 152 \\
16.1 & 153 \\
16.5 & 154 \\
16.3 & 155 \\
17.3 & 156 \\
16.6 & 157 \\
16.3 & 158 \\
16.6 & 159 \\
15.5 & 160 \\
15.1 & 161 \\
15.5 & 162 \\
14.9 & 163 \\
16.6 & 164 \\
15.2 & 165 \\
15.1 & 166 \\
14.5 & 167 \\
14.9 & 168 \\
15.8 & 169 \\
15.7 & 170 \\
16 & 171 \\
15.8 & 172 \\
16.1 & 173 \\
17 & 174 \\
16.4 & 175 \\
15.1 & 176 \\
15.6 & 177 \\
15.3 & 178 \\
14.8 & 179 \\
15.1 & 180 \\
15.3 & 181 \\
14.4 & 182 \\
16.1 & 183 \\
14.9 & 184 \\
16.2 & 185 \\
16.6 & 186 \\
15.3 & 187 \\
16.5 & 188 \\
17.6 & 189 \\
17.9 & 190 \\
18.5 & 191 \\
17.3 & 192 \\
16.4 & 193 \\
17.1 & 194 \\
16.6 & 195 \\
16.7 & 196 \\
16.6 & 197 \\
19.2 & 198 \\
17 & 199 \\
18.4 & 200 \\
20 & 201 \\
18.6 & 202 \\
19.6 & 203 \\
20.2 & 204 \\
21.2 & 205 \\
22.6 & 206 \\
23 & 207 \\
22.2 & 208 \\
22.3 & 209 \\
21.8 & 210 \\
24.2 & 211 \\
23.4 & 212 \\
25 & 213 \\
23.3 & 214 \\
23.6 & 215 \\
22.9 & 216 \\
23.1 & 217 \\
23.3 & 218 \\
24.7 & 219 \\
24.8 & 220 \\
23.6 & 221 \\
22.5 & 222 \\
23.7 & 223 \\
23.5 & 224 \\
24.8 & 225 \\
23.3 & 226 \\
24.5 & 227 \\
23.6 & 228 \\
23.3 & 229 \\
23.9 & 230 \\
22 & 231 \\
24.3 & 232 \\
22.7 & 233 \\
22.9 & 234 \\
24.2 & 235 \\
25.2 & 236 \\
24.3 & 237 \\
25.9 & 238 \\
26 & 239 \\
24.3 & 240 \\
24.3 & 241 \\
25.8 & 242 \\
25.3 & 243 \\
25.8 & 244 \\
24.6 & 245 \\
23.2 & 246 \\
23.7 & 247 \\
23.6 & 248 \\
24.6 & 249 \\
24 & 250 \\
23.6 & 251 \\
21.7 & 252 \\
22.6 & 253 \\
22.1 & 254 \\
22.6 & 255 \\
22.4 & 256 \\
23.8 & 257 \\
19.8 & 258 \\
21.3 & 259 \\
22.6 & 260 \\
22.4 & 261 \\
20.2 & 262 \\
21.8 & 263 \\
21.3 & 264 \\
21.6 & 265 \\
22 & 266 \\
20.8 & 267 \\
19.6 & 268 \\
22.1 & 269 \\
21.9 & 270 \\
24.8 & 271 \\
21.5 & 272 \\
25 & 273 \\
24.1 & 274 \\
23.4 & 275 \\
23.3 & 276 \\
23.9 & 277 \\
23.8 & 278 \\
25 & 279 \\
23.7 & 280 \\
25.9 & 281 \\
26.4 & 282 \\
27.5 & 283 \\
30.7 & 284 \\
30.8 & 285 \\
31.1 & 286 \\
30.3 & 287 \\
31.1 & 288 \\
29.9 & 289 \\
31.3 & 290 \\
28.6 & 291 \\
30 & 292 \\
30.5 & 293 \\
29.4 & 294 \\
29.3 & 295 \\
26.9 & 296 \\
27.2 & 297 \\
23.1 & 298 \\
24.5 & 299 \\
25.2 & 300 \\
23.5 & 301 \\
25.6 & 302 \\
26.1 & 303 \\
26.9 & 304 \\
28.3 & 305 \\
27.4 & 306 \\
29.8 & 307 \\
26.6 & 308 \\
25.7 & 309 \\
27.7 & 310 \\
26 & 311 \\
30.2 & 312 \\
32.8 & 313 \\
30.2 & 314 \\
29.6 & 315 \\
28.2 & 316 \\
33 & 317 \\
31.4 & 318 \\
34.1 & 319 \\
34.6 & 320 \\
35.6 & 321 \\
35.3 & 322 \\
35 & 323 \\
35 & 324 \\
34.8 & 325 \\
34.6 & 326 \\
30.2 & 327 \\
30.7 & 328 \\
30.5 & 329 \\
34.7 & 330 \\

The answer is 1.1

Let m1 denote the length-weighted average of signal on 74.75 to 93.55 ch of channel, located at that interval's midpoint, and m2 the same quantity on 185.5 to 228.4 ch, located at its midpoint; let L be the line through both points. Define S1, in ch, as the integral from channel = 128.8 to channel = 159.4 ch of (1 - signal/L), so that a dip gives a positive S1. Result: 5.5 ch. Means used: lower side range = 23.8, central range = 18.3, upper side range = 20.9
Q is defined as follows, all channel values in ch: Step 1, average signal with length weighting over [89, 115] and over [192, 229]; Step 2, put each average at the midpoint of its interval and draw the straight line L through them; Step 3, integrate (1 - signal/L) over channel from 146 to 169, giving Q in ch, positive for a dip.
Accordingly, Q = 6.2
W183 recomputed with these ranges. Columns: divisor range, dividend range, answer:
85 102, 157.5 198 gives 0.70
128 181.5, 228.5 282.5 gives 1.36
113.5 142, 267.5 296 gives 1.22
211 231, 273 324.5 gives 1.20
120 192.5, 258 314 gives 1.46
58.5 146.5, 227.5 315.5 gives 1.10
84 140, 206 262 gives 1.05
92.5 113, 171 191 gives 0.71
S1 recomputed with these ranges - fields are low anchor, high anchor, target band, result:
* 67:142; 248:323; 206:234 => 1.8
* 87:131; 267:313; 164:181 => 6.0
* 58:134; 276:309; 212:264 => 5.5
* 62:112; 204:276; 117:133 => 0.7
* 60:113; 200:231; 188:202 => 3.2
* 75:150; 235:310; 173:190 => 5.4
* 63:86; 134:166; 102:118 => -0.9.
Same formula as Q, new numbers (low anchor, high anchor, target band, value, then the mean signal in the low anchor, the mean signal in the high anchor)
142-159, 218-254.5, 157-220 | 6.34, 16.8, 24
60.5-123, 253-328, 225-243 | 1.26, 23.7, 27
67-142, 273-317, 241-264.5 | 3.04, 22.8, 27.5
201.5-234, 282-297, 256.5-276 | 3.79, 23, 29.6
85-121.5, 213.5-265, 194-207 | 2.38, 22.7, 23.5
